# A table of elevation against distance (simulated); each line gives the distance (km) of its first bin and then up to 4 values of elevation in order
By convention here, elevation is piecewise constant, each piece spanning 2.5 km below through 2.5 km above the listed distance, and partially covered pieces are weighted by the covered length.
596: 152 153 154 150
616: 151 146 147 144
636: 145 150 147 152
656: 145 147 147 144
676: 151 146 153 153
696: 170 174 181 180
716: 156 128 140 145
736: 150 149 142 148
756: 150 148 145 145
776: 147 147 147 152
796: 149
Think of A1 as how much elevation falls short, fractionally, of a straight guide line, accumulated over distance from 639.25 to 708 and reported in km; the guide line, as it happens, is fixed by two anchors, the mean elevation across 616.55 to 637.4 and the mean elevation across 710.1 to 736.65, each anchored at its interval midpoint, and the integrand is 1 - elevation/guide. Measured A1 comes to -3.3 km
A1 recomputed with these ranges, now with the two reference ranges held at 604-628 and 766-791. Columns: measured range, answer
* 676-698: -0.93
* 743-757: 0.09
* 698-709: -2.16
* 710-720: -0.83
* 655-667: 0.19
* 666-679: 0.11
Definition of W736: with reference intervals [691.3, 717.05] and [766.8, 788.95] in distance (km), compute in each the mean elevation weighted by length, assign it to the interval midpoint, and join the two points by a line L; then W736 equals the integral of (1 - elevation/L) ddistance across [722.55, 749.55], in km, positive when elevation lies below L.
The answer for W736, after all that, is 2.7 km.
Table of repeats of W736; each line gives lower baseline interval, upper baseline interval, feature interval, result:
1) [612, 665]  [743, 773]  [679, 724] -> -4.0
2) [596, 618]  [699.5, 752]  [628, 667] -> 1.4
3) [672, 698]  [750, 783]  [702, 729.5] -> -1.1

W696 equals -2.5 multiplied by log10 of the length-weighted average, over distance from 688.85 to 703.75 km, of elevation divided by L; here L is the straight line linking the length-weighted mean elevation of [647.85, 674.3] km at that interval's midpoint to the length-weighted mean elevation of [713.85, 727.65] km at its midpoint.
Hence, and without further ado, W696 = -0.160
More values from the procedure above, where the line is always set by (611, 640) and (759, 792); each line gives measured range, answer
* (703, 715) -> -0.202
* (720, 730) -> 0.081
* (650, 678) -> -0.002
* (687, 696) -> -0.076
